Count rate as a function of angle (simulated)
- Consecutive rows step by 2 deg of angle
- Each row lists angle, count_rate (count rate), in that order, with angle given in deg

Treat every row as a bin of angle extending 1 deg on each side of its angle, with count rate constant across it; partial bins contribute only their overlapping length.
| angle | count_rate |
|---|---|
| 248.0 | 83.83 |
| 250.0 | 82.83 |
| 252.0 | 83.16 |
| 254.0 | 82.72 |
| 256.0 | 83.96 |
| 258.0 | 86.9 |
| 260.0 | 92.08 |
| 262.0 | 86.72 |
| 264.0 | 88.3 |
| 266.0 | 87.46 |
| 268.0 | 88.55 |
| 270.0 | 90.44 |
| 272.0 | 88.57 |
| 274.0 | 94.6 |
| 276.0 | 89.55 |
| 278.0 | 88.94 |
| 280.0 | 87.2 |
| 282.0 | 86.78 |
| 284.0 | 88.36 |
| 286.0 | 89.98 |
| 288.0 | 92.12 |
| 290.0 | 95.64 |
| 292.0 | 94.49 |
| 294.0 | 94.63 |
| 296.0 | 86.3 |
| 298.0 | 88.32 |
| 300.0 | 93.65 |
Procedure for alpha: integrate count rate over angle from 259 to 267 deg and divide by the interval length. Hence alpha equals 88.6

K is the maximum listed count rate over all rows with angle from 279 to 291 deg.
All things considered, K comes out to 95.64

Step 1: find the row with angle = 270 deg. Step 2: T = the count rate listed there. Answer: 90.44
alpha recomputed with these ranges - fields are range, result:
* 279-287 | 88.1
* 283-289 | 90.2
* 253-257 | 83.3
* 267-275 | 90.5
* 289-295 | 94.9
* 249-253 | 83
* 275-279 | 89.2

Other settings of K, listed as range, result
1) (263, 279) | 94.6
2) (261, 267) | 88.3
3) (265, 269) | 88.55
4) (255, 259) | 86.9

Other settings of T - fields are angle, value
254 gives 82.72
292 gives 94.49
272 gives 88.57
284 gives 88.36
